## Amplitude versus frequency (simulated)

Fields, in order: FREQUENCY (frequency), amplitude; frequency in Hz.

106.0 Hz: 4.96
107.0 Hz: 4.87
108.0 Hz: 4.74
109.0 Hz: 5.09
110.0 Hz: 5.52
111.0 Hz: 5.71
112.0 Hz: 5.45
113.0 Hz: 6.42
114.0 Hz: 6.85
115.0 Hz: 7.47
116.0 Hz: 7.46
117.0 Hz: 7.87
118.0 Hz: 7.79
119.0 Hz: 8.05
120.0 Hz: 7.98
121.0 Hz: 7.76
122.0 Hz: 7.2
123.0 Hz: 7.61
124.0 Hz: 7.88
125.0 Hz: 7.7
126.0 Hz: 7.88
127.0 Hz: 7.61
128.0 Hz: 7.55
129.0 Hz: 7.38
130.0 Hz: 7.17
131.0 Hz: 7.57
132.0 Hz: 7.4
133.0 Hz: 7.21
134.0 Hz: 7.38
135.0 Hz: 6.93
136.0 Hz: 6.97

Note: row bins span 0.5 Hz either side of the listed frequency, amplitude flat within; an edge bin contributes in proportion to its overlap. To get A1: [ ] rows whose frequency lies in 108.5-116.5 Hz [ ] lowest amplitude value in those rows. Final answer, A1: 5.09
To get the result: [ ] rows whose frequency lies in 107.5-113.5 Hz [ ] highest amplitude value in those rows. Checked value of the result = 6.42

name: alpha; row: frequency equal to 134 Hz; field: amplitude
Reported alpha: 7.38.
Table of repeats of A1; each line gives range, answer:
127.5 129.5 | 7.38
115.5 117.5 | 7.46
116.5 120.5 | 7.79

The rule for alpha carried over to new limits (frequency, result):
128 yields 7.55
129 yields 7.38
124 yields 7.88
